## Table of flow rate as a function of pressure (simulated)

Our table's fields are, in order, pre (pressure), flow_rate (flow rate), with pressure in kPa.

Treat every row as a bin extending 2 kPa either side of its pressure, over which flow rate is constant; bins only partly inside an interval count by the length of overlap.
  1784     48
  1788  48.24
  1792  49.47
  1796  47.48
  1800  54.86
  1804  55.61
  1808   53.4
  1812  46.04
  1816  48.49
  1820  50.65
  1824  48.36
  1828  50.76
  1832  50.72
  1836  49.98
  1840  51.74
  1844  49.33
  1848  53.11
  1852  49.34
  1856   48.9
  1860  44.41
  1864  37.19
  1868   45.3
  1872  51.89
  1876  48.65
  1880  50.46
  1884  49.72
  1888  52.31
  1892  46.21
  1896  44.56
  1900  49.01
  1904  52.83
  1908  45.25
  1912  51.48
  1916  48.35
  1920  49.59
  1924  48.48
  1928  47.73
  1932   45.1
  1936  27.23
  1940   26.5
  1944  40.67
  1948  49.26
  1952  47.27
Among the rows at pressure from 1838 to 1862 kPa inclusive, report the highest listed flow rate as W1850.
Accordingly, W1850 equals 53.11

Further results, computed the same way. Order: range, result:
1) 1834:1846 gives 51.74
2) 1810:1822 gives 50.65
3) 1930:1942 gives 45.1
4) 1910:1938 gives 51.48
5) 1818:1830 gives 50.76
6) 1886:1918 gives 52.83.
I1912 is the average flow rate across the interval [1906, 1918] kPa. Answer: 48.4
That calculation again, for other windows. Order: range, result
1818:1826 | 49.5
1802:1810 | 54.5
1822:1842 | 50.3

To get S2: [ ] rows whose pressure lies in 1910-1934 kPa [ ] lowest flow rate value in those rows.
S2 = 45.1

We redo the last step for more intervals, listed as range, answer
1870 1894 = 46.21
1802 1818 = 46.04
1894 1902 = 44.56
